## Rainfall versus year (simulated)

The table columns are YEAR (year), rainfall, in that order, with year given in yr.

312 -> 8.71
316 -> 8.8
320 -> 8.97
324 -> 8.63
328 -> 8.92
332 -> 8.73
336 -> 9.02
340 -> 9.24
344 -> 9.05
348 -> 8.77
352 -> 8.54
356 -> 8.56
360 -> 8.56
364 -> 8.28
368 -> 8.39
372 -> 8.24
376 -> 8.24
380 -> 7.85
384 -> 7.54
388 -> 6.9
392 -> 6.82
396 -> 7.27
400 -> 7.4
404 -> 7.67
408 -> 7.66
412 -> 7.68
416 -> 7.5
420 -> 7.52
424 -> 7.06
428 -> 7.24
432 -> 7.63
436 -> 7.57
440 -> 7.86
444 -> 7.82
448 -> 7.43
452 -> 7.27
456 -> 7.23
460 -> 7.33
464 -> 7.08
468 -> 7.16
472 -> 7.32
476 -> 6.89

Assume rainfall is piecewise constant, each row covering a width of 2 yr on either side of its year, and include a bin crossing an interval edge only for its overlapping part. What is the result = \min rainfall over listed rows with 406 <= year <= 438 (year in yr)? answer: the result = 7.06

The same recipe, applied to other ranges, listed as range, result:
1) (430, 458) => 7.23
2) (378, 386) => 7.54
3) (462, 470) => 7.08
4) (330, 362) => 8.54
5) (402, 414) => 7.66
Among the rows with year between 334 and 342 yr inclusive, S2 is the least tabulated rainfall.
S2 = 9.02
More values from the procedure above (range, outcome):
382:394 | 6.82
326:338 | 8.73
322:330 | 8.63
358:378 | 8.24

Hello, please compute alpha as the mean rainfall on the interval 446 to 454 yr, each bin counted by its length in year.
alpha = 7.35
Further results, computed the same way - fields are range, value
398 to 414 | 7.6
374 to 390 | 7.63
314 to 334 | 8.81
